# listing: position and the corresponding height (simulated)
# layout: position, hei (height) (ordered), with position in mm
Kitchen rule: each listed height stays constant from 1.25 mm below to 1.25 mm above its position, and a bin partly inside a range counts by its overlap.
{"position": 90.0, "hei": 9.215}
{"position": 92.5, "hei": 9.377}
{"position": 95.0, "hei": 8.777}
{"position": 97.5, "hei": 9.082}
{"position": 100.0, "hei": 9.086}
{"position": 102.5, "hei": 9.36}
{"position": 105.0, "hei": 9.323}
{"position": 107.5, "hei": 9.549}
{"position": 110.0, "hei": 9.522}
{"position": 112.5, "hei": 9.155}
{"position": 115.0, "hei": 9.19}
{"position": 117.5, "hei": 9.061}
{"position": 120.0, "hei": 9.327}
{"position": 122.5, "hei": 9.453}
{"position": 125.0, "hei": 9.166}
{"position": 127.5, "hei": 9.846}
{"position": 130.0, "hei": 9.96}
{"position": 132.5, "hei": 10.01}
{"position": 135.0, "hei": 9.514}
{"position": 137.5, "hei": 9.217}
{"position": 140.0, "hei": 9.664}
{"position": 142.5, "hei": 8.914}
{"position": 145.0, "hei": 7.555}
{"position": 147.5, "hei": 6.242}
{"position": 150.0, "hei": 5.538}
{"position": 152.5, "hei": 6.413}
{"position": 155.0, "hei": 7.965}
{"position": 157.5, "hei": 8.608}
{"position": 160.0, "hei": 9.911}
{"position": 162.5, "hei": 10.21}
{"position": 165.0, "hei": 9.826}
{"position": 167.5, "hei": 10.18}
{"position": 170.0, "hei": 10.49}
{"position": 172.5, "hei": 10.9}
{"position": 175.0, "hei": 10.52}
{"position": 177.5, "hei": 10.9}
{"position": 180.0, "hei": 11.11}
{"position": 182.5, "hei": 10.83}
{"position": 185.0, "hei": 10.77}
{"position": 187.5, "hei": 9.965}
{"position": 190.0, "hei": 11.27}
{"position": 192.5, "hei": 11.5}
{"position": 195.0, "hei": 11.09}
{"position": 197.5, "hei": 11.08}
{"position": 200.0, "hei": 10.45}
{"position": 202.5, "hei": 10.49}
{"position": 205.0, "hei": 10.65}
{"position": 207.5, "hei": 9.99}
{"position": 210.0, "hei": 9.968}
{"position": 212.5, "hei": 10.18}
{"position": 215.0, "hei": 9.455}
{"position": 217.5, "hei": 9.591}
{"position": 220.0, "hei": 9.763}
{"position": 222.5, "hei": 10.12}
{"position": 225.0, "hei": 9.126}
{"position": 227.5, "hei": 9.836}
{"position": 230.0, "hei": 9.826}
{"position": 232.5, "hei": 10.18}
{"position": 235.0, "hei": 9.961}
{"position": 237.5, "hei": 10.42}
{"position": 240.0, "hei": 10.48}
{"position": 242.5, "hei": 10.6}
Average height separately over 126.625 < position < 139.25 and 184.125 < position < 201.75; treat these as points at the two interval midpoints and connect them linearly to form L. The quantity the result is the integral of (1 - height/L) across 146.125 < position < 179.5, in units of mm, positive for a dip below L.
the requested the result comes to 3.9 mm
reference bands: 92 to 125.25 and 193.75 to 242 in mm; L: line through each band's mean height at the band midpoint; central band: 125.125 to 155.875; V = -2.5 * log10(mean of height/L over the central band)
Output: 0.128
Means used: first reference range 9.24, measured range 8.44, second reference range 10.1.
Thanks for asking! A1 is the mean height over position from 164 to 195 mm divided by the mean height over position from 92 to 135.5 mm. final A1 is 1.14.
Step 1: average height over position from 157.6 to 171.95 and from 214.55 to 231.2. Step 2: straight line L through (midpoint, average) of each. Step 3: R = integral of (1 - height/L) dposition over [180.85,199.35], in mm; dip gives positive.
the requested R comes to -1.93 mm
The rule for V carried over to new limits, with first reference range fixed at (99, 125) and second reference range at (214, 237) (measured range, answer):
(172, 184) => -0.13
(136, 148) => 0.12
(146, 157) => 0.38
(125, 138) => -0.03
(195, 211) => -0.09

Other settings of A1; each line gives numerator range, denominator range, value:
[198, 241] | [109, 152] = 1.13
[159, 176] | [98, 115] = 1.11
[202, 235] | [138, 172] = 1.15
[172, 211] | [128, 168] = 1.23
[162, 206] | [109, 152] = 1.21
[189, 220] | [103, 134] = 1.10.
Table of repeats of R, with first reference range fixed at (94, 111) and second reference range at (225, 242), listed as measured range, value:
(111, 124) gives 0.1 mm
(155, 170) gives -0.1 mm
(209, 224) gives 0.2 mm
